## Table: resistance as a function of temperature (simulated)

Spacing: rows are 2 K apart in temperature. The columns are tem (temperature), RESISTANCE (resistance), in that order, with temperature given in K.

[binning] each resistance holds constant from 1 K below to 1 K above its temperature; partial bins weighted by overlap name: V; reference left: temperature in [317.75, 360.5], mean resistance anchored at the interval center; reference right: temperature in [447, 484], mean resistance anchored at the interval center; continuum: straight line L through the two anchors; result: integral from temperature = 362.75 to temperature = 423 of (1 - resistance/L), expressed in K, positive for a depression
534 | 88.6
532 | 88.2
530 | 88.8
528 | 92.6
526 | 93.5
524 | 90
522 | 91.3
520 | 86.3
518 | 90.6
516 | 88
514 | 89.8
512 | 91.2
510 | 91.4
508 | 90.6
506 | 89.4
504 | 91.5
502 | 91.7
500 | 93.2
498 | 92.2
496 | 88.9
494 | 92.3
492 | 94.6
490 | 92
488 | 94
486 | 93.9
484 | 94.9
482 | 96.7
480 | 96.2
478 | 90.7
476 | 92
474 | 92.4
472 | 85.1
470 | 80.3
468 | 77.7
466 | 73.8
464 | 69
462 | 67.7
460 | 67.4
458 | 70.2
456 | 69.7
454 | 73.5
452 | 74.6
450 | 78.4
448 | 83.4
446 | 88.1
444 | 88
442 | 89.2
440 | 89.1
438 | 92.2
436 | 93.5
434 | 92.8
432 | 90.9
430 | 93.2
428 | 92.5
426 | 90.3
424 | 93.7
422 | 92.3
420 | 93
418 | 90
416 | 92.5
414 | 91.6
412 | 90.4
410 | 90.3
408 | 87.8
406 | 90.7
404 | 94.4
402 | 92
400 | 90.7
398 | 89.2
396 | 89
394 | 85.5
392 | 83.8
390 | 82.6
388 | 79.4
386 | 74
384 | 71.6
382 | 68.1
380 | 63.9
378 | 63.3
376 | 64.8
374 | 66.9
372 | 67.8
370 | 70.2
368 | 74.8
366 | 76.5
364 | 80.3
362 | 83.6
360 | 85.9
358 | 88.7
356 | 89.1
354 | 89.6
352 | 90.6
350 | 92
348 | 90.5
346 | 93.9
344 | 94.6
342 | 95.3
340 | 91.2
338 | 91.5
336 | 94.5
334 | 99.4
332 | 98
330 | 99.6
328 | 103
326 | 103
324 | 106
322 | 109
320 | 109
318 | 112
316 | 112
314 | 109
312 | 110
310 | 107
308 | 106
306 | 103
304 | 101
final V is 5.23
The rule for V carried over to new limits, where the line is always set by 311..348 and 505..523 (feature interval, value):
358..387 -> 7.6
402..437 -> 1.5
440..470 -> 5.3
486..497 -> -0.1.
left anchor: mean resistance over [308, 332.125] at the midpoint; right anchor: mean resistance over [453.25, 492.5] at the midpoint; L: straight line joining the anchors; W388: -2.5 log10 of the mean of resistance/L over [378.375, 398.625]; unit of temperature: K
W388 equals 0.228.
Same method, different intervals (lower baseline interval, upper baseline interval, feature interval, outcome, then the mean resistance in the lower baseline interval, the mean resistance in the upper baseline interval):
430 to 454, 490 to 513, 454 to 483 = 0.11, 87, 91.6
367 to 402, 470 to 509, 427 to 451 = -0.06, 76.1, 91.9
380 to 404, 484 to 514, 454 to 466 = 0.26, 82.1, 92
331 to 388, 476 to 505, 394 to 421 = -0.05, 82.5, 93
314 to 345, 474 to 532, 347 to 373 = 0.20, 101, 91.7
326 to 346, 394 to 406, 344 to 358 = 0.05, 96.6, 90.6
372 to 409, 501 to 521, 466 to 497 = -0.03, 79.5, 90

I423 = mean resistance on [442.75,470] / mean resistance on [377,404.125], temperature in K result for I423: 0.9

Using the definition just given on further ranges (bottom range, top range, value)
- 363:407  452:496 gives 1.07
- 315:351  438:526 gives 0.87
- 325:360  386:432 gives 0.95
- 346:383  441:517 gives 1.09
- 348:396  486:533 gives 1.16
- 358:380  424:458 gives 1.17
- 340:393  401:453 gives 1.12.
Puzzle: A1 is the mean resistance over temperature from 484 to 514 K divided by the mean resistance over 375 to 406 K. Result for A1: 1.15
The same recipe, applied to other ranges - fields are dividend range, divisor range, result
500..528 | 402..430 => 0.99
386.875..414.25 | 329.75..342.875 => 0.92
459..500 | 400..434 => 0.95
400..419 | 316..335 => 0.87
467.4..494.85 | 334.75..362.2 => 1.00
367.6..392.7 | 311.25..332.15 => 0.67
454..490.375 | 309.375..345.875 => 0.81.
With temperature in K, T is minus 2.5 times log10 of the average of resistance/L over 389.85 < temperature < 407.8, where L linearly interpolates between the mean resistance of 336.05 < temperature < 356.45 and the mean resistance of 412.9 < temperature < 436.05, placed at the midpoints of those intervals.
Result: 0.04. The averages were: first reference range 92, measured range 88.9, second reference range 92.1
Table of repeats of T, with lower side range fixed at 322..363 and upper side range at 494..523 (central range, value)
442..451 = 0.09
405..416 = 0.03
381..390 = 0.25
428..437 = 0.00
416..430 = 0.00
